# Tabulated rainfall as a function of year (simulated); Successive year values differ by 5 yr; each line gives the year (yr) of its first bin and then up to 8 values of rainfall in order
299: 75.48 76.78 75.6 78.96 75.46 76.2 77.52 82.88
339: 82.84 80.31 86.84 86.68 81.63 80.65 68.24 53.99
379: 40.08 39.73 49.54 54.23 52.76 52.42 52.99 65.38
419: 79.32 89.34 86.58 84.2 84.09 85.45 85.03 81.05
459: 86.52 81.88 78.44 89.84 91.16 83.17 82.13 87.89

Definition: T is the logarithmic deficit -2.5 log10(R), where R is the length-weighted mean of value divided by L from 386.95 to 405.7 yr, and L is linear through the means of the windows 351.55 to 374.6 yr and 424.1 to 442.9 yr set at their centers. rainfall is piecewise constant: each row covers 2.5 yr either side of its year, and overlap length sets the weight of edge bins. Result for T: 0.47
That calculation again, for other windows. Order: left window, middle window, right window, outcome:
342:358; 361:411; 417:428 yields 0.473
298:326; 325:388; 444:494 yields 0.105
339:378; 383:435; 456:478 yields 0.239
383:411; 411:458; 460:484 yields -0.209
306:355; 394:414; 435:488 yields 0.452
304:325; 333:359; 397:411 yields -0.225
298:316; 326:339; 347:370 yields -0.019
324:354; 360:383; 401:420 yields 0.198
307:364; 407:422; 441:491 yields 0.230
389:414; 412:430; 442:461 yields -0.208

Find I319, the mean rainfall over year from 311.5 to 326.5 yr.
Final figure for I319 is 76.9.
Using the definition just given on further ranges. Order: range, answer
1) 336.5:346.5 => 81.6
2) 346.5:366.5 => 84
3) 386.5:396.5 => 51.9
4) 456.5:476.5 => 84.2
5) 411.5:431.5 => 80.2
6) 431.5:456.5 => 84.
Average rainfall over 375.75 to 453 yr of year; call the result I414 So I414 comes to 66.9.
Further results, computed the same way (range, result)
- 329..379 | 76.3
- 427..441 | 84.9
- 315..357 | 81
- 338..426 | 66.1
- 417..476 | 84.3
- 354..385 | 63.8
